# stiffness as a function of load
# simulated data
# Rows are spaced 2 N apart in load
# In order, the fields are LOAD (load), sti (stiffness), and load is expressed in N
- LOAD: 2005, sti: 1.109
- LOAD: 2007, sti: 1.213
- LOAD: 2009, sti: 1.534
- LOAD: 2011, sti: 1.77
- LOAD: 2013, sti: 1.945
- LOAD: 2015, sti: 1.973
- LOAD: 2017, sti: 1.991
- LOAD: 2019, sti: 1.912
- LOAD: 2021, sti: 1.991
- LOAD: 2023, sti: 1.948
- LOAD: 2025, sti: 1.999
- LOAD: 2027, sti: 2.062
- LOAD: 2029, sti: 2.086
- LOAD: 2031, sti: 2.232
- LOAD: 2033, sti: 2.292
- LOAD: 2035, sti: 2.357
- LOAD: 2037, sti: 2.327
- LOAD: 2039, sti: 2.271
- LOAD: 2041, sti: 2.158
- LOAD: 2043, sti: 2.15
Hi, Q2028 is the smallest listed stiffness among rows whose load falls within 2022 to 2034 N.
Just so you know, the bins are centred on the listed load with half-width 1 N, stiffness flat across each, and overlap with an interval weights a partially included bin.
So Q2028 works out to 1.948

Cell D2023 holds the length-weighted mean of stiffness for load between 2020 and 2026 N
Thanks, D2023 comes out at 1.98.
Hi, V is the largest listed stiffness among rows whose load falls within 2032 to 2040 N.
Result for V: 2.357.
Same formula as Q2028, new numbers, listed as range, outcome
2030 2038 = 2.232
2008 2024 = 1.534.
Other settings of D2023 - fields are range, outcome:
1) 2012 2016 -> 1.96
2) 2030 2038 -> 2.3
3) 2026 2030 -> 2.07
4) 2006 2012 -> 1.51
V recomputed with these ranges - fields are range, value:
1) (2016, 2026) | 1.999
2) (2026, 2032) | 2.232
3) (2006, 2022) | 1.991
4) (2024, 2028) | 2.062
